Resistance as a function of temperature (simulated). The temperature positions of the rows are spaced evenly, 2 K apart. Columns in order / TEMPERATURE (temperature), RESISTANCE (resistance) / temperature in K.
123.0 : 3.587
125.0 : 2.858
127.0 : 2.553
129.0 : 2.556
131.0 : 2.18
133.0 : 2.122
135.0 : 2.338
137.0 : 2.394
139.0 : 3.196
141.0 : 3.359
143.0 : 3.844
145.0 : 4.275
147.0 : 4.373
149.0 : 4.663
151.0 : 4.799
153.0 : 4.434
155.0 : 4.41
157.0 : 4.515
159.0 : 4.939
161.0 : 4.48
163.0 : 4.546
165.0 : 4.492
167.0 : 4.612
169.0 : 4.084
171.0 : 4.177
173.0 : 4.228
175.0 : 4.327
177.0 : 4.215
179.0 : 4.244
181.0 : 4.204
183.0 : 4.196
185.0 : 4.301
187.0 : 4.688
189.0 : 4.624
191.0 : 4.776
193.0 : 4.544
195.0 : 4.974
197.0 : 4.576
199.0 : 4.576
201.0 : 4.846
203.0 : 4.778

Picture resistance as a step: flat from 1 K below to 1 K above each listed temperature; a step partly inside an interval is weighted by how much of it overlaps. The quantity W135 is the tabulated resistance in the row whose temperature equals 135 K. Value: 2.338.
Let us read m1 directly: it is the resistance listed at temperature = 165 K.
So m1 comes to 4.492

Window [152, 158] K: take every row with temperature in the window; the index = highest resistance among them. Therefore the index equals 4.515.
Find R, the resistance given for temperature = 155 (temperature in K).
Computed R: 4.41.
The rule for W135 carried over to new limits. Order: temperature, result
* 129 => 2.556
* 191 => 4.776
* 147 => 4.373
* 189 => 4.624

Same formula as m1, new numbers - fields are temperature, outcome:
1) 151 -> 4.799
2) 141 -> 3.359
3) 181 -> 4.204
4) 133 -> 2.122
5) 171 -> 4.177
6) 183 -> 4.196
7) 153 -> 4.434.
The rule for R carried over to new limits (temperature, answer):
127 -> 2.553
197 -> 4.576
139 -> 3.196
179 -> 4.244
